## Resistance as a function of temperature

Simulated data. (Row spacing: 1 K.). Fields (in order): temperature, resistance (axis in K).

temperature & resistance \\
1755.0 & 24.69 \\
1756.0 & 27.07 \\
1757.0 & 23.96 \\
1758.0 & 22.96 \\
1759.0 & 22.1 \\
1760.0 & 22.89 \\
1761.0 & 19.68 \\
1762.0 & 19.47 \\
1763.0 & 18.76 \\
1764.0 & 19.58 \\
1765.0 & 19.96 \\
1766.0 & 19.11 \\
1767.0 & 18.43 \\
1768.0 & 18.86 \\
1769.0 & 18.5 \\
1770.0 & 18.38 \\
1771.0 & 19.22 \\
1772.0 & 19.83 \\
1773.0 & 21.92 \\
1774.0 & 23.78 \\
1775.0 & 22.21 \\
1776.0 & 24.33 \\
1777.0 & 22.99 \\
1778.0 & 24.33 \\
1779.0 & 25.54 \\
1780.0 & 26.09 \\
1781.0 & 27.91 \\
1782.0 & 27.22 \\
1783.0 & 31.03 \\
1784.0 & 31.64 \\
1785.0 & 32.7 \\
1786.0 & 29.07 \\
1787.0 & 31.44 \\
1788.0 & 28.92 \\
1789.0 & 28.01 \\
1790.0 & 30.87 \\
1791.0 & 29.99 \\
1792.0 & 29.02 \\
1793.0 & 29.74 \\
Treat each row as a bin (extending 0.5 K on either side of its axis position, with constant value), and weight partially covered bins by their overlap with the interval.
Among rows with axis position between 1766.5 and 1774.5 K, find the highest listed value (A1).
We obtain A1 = 23.78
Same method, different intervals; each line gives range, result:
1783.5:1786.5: 32.7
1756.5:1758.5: 23.96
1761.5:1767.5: 19.96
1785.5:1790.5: 31.44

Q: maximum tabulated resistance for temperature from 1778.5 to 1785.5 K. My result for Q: 32.7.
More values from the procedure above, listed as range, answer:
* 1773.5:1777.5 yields 24.33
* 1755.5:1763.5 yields 27.07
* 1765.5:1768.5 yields 19.11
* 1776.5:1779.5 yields 25.54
